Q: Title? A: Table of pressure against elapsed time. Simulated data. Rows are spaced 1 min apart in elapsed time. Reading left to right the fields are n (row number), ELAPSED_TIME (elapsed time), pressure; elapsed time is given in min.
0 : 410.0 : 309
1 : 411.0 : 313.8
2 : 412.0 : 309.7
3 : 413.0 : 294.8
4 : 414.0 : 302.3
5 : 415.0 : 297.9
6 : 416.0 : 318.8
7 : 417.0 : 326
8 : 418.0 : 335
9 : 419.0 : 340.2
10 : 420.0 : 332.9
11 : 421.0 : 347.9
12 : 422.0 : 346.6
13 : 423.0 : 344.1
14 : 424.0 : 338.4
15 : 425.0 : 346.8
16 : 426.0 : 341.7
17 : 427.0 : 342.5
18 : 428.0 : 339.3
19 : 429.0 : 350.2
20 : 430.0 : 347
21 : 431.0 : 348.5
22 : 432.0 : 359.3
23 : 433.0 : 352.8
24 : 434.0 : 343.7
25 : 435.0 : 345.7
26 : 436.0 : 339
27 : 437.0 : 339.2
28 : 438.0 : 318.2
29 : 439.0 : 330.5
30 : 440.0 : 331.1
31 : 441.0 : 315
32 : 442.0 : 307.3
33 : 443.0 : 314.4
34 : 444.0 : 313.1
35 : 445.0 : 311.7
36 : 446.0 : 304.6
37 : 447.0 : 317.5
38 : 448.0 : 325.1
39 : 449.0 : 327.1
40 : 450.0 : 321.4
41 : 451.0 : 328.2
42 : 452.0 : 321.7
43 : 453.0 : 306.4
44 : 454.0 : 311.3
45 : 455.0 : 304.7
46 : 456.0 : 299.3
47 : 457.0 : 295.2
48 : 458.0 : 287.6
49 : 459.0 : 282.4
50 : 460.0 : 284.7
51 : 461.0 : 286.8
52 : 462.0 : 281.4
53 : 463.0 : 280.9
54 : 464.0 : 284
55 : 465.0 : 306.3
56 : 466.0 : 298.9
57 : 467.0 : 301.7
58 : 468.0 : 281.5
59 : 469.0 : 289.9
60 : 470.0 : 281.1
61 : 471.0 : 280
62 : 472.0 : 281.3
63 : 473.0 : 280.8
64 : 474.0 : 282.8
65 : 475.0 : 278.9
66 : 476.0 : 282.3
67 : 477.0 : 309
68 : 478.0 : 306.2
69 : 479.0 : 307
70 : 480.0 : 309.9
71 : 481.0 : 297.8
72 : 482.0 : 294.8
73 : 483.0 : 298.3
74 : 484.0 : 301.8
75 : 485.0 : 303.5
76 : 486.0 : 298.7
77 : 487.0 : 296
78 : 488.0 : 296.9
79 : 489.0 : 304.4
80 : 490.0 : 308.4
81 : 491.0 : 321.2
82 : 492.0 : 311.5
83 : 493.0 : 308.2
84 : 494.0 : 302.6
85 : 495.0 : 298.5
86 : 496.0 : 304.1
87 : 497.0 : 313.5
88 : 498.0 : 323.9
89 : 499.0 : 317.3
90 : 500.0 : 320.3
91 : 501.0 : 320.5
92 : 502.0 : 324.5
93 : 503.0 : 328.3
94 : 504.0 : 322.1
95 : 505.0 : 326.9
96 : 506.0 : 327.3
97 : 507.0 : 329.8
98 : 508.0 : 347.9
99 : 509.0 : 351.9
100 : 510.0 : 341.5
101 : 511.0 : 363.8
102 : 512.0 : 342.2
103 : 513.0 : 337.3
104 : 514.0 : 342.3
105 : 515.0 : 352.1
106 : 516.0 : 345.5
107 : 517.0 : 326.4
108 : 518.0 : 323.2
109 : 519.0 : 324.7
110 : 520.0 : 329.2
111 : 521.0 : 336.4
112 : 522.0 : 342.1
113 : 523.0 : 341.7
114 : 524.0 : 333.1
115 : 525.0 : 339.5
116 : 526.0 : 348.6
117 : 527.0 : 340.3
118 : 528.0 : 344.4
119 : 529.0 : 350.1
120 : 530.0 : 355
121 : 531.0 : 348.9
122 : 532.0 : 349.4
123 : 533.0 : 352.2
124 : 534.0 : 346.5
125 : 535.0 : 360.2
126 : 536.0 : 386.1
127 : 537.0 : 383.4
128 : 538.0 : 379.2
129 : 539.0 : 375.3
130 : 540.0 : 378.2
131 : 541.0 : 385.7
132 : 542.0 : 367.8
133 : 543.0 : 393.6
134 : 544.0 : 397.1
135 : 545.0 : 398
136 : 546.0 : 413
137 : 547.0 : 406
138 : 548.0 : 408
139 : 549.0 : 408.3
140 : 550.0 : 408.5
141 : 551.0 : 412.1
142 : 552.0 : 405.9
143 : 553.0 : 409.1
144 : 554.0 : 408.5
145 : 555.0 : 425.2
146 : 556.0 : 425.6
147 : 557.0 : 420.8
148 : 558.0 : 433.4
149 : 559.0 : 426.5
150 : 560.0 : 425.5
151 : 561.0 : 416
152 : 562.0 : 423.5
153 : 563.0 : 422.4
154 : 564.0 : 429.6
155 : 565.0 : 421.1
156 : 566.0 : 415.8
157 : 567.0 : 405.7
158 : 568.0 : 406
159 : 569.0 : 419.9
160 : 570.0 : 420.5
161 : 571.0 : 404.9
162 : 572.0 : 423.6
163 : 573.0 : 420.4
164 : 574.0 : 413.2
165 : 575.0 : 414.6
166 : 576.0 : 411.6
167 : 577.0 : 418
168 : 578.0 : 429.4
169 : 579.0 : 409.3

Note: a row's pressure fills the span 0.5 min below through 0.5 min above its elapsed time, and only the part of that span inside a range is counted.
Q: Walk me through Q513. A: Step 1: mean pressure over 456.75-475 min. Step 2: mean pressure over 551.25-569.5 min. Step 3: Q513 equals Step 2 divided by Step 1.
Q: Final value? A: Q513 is 1.46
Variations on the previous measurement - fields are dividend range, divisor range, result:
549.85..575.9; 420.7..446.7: 1.25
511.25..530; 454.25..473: 1.17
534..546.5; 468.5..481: 1.32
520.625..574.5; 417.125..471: 1.23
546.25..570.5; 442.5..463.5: 1.37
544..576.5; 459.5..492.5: 1.41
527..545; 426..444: 1.09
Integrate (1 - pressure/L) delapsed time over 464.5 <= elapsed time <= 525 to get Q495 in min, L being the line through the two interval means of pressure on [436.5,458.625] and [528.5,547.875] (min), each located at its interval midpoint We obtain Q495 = 5.63 min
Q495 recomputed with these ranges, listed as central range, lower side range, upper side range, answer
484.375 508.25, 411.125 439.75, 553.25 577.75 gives 4.0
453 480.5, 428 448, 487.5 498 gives 2.3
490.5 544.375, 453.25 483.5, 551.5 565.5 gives 3.1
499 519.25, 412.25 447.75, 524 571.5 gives 2.1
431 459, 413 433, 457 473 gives -0.9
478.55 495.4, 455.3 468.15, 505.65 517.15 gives 0.7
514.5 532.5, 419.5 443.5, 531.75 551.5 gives 1.8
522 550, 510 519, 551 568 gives 0.6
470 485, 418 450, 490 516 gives 1.6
